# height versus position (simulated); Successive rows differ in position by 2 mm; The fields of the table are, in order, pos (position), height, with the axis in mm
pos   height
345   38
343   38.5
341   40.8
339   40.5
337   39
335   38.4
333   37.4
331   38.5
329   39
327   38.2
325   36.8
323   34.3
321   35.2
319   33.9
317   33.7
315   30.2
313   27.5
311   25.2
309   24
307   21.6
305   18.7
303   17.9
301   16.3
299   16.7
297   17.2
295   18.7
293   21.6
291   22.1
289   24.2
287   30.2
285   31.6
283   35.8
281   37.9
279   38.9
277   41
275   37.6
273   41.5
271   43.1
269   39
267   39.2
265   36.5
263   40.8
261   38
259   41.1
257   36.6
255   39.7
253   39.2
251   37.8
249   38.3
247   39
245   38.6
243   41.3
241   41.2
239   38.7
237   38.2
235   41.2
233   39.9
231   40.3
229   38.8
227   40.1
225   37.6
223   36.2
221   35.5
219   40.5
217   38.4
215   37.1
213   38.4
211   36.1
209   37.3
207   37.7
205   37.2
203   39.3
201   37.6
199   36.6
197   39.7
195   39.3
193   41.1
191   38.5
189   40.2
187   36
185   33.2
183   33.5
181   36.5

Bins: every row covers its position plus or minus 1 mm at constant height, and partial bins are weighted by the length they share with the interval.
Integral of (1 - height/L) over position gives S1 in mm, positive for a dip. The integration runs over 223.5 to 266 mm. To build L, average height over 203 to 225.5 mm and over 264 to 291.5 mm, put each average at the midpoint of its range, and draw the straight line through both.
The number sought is -2.8 mm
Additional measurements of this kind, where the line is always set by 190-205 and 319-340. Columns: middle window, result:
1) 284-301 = 6.95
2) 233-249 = -0.54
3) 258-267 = -0.22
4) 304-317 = 4.30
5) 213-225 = 0.29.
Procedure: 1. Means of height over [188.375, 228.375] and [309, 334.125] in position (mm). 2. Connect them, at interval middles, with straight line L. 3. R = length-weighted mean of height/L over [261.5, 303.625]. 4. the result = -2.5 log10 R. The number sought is 0.14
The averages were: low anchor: 38.2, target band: 31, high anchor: 33.8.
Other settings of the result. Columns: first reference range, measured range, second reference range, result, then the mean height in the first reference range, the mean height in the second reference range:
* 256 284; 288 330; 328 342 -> 0.429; 39.1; 39.1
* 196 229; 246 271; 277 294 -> -0.165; 37.9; 30.9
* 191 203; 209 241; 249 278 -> 0.015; 38.9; 39.3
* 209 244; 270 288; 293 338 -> -0.140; 38.8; 28.9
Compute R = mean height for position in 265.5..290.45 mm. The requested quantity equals 36.4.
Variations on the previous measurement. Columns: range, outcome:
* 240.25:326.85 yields 32.6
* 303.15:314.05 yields 23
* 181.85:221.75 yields 37.7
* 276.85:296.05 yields 29.7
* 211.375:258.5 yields 38.8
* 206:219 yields 37.7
